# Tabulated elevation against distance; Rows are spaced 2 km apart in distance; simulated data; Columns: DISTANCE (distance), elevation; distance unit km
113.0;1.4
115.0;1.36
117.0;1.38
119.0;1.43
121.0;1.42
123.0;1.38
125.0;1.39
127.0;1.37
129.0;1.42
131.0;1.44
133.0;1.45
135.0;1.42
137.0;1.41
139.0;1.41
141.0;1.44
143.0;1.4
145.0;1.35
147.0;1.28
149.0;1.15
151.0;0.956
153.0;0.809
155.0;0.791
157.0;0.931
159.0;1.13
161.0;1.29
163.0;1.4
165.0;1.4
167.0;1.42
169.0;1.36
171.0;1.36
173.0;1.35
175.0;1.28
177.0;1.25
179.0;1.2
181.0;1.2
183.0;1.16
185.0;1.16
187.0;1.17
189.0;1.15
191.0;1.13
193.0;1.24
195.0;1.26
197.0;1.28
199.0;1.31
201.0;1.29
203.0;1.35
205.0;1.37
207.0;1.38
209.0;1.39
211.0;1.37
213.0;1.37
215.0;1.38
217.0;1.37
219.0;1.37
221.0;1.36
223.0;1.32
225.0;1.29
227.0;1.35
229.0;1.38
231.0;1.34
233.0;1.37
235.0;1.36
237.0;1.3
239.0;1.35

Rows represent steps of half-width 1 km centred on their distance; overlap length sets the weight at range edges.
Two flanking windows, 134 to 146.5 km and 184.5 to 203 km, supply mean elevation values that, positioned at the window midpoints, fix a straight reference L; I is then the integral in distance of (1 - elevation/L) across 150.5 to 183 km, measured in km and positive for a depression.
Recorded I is 2.8 km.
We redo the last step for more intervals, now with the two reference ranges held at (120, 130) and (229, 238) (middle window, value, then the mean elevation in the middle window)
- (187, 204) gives 1.5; 1.25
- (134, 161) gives 3.7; 1.19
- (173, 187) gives 1.6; 1.22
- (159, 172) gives 0.2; 1.35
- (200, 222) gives -0.1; 1.36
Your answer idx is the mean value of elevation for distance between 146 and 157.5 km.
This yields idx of 0.989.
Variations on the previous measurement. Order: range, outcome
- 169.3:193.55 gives 1.22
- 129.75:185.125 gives 1.26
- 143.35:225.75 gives 1.25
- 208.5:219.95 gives 1.37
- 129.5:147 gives 1.41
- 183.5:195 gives 1.18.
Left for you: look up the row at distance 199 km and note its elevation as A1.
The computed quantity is 1.31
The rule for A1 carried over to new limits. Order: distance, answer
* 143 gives 1.4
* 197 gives 1.28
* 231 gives 1.34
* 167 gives 1.42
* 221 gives 1.36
